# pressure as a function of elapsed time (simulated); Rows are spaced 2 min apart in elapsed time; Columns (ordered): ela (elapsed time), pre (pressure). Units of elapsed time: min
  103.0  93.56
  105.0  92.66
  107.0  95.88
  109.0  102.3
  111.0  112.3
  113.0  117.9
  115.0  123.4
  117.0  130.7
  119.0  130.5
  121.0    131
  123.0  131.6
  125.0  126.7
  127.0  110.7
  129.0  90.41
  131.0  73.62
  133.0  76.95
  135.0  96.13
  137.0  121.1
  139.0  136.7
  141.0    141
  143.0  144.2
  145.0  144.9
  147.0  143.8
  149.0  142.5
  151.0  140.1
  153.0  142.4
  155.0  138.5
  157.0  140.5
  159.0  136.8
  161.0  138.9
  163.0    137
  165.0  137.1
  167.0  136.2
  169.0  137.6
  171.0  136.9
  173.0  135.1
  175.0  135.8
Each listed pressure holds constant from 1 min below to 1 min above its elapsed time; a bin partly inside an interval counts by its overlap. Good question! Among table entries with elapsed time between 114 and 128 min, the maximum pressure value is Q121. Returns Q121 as 131.6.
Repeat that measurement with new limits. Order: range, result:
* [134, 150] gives 144.9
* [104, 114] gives 117.9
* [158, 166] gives 138.9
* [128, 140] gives 136.7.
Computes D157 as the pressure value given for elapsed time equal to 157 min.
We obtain 140.5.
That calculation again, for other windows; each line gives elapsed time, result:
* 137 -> 121.1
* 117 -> 130.7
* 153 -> 142.4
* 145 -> 144.9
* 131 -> 73.62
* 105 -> 92.66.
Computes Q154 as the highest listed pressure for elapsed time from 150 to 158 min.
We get 142.4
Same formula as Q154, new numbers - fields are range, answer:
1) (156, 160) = 140.5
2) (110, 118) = 130.7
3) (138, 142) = 141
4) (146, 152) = 143.8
